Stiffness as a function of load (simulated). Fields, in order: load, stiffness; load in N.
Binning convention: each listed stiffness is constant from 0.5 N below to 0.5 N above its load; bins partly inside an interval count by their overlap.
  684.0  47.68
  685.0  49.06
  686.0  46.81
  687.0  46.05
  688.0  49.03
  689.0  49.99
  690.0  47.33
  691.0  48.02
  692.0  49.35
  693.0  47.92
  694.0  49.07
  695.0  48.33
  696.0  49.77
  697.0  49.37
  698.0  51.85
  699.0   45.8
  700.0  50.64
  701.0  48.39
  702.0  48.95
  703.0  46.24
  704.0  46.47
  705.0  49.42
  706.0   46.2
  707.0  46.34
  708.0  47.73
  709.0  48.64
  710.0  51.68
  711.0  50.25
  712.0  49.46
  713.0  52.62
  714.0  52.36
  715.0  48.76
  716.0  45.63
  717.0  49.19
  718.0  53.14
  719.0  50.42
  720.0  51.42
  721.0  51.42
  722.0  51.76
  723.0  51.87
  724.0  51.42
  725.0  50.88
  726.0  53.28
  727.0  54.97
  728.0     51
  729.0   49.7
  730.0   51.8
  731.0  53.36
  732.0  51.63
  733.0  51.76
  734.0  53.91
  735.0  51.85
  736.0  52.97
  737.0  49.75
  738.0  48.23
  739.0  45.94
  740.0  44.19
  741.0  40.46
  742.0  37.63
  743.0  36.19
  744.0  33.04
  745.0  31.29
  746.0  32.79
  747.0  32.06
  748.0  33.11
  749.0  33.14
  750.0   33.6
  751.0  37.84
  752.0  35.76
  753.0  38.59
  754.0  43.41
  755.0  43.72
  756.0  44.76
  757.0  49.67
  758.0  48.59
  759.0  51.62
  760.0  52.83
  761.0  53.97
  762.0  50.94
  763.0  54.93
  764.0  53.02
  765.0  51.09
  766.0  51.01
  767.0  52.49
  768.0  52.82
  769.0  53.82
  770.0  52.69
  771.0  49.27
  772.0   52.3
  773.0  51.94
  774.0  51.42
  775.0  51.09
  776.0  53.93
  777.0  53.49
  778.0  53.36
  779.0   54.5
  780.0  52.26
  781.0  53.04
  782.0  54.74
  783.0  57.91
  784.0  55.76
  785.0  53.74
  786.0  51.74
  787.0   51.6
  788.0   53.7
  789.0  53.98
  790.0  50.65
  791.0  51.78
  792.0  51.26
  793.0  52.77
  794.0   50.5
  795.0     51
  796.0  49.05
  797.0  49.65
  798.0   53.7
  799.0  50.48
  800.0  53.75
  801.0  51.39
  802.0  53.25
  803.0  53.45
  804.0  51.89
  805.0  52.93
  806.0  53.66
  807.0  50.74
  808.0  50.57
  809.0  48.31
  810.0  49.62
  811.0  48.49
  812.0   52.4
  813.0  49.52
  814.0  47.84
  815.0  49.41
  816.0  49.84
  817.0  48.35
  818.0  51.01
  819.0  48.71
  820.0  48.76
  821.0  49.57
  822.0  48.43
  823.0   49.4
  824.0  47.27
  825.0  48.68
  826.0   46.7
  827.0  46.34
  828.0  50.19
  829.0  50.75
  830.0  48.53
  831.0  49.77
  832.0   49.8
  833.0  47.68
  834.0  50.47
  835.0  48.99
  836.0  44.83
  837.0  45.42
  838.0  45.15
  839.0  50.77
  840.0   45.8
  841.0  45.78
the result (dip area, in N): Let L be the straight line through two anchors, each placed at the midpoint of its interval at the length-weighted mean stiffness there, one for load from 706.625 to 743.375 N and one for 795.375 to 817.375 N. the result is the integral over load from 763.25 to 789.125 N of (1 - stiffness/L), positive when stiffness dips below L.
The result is -1.3 N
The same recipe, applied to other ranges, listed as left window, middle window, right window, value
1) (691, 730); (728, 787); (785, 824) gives 2.9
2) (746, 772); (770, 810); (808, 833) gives -4.0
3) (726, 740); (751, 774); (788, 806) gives 1.0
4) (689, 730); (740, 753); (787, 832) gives 3.8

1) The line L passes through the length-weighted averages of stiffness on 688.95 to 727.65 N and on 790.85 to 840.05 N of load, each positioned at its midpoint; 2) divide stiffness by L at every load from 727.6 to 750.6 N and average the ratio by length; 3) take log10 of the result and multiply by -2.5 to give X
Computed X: 0.15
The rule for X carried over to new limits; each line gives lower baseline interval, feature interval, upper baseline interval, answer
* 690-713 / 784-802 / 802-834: -0.05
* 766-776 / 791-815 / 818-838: -0.02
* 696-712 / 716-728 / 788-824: -0.05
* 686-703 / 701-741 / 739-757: -0.16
